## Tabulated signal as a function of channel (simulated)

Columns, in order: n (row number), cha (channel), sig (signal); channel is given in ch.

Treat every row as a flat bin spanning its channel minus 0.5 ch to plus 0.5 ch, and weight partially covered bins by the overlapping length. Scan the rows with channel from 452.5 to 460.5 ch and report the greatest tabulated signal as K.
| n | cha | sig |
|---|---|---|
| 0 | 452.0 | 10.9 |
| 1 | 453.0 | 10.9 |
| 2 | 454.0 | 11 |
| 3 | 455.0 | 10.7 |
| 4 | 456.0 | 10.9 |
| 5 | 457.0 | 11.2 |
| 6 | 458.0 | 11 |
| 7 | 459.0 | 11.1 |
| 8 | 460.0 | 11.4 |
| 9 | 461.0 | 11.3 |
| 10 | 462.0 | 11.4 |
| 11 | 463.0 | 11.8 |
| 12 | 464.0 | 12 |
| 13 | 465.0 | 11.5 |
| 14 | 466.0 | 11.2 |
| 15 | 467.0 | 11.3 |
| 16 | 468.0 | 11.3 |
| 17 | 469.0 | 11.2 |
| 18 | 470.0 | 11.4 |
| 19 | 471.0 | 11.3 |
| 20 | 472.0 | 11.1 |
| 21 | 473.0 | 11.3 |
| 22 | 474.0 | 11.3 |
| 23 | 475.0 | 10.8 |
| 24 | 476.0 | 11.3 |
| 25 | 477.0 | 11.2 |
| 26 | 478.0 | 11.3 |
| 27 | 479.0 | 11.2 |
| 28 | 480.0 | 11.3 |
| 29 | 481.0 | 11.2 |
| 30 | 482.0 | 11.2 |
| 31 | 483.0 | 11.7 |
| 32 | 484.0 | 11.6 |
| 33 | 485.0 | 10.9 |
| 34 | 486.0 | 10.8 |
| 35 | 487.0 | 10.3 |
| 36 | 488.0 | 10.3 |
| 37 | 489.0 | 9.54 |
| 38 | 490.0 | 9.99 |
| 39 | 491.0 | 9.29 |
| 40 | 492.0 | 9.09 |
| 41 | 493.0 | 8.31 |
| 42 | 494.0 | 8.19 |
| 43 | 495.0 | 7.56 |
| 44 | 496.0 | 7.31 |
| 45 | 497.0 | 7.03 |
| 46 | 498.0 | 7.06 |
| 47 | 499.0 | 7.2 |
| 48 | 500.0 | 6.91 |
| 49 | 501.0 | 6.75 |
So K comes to 11.4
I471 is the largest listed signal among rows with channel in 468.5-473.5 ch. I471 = 11.4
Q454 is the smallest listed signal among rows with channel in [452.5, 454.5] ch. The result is 10.9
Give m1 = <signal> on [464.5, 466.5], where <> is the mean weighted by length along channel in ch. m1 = 11.3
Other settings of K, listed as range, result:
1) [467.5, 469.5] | 11.3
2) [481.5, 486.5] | 11.7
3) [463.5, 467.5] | 12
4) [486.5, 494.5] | 10.3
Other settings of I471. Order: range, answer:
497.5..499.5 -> 7.2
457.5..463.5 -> 11.8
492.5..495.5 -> 8.31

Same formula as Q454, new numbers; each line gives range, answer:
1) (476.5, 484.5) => 11.2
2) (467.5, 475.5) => 10.8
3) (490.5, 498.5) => 7.03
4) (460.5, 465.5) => 11.3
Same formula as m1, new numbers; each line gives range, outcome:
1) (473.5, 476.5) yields 11.1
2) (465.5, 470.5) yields 11.3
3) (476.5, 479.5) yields 11.2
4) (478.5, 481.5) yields 11.2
